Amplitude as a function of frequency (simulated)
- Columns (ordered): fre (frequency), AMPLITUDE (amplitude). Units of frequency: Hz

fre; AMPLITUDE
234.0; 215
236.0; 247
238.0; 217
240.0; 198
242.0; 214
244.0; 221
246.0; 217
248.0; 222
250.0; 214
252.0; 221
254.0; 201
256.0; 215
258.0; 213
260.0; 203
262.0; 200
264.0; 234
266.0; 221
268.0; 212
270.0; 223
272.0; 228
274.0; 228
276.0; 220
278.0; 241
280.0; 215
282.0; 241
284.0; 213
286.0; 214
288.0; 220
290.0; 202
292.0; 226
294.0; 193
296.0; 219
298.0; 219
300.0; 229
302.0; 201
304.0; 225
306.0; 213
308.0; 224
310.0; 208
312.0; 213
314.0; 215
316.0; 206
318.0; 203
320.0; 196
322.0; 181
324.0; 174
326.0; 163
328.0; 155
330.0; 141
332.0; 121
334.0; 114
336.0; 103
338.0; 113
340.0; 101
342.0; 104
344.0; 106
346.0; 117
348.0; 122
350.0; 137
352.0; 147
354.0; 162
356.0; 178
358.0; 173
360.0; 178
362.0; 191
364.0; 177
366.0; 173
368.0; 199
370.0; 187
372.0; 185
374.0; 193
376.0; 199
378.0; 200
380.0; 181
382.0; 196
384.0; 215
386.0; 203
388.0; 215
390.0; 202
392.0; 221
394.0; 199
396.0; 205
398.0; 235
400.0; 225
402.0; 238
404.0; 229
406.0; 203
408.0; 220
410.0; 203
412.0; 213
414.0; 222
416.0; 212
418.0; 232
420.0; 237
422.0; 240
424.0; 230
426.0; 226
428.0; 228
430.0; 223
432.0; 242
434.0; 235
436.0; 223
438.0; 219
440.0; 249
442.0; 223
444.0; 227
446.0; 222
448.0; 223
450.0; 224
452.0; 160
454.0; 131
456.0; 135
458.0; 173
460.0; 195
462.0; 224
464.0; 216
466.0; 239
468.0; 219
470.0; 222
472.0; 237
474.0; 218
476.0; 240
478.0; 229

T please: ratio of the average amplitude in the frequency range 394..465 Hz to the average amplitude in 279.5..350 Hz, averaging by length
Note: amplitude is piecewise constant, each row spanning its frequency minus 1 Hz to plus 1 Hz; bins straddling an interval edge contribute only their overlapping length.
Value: 1.2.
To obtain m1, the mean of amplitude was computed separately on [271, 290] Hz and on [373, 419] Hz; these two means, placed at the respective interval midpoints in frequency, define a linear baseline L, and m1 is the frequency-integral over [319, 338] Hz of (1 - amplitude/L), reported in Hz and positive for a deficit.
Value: 6.1 Hz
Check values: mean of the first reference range 223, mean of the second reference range 211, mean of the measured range 148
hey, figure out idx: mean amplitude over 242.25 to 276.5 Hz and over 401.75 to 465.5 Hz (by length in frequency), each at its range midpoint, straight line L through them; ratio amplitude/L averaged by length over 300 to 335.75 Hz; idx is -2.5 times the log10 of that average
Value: 0.17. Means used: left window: 217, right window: 215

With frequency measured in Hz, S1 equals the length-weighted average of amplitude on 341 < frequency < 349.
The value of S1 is 112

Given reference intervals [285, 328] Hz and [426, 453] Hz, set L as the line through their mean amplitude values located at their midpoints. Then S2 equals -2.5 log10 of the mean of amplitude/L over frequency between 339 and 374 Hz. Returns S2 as 0.33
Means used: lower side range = 206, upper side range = 223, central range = 156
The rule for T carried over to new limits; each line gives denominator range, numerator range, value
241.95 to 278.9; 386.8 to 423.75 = 1.01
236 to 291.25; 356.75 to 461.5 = 0.95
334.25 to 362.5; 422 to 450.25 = 1.68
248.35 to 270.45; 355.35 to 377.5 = 0.86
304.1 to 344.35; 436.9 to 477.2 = 1.27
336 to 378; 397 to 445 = 1.44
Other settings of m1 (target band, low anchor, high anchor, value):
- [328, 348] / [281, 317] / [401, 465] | 9.24 Hz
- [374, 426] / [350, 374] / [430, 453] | -4.30 Hz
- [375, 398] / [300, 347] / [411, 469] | -1.40 Hz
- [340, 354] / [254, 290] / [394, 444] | 6.22 Hz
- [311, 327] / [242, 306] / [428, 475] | 1.66 Hz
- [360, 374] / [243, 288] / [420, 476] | 2.05 Hz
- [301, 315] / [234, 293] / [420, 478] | 0.25 Hz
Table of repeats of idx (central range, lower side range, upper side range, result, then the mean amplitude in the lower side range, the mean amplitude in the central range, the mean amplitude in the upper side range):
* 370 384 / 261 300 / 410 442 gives 0.164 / 220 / 194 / 228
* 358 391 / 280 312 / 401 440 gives 0.154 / 216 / 193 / 226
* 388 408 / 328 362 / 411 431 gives -0.099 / 135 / 217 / 226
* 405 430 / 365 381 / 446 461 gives -0.202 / 190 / 222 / 180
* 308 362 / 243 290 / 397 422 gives 0.370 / 219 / 157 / 223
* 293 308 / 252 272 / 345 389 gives -0.070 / 215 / 215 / 179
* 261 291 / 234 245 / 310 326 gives -0.062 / 219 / 221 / 197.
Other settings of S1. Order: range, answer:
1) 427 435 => 232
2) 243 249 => 220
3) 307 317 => 213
